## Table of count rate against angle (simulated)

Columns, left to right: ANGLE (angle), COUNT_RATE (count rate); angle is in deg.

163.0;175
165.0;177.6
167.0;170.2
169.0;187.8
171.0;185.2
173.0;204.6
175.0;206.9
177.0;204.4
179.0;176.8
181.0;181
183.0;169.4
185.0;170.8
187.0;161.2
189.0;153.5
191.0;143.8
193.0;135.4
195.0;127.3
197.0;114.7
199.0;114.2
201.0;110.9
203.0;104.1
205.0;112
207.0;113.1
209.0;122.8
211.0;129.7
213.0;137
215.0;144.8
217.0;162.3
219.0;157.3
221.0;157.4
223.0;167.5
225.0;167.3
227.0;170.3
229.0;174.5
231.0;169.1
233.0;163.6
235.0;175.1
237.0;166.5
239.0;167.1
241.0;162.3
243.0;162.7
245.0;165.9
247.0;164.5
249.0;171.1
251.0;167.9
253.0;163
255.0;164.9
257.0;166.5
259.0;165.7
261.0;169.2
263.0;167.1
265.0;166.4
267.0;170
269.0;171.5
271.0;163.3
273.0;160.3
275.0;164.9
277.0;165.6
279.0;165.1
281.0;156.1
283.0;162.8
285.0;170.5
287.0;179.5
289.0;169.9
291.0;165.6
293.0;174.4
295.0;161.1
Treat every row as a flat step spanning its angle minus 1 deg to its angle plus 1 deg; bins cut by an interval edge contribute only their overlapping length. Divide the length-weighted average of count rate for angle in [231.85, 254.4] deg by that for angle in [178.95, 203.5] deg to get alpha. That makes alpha 1.2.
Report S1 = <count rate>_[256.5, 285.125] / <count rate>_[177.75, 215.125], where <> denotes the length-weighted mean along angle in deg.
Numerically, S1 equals 1.20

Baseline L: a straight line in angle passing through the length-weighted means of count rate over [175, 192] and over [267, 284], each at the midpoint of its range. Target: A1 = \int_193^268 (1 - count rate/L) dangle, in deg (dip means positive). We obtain 6.8 deg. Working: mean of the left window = 172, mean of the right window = 164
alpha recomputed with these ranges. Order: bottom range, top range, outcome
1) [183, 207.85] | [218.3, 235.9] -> 1.27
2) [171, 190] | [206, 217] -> 0.73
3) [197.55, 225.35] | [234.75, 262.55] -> 1.24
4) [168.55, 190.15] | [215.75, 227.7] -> 0.90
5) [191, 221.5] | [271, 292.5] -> 1.28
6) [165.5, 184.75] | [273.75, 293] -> 0.90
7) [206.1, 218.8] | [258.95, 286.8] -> 1.22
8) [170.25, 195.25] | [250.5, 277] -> 0.97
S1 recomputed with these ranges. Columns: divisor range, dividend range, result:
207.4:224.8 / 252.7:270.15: 1.14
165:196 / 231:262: 0.97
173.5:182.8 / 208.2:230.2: 0.81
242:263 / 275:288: 1.00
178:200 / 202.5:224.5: 0.92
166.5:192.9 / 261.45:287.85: 0.94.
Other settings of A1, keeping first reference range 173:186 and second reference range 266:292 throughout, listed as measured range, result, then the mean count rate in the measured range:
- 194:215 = 7.1 deg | 120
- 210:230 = 2.4 deg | 157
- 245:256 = 0.4 deg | 166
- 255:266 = 0.2 deg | 167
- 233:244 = 0.5 deg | 166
